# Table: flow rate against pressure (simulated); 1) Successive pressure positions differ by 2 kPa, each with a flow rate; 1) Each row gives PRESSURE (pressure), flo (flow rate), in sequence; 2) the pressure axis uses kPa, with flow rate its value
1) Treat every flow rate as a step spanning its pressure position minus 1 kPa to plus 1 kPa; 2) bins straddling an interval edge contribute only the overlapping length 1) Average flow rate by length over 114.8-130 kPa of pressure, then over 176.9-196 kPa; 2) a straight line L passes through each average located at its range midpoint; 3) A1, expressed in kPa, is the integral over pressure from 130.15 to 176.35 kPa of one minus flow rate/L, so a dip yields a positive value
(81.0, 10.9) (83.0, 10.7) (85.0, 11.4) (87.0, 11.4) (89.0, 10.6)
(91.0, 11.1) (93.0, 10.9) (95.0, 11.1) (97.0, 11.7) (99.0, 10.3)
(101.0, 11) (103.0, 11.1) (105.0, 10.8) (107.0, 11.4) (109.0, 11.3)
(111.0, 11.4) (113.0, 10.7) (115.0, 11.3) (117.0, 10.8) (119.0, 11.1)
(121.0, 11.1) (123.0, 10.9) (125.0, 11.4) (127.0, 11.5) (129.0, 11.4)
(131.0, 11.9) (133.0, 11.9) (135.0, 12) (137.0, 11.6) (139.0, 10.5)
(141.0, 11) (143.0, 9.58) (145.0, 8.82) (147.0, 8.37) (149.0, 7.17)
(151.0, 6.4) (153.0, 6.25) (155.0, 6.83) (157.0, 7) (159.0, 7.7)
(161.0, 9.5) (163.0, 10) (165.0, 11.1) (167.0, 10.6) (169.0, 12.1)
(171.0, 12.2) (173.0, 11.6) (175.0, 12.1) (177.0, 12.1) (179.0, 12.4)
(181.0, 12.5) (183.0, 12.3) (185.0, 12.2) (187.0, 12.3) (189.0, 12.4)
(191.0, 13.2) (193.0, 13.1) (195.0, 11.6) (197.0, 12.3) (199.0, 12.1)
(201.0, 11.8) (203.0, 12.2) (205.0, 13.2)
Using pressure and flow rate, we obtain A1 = 7.6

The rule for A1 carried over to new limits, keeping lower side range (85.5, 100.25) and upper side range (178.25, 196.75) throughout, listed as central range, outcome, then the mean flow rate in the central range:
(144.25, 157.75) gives 5.3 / 7.24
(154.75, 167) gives 3.1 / 8.96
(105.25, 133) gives 0.4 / 11.3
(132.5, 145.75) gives 1.1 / 10.8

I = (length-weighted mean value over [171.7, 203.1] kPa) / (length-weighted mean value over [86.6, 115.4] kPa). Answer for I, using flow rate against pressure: 1.11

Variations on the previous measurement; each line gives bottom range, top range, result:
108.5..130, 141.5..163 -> 0.71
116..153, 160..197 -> 1.15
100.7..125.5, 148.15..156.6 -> 0.60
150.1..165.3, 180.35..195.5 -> 1.57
